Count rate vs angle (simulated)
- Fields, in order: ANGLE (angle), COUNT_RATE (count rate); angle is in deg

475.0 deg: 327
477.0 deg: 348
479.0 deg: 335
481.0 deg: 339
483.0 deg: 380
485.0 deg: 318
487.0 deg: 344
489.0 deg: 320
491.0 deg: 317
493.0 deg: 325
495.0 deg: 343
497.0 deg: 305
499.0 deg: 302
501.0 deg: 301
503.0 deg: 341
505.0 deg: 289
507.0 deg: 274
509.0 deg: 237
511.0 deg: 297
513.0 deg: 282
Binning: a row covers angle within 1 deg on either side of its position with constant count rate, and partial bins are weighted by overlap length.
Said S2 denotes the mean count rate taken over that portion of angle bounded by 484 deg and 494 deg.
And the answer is 325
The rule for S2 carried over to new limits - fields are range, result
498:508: 301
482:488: 347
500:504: 321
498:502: 302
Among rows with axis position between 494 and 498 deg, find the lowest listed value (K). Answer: 305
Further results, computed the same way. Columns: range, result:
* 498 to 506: 289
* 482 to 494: 317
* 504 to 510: 237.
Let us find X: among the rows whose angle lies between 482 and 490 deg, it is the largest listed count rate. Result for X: 380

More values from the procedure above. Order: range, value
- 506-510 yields 274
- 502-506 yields 341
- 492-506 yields 343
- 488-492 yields 320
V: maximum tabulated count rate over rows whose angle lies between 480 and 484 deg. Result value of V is 380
